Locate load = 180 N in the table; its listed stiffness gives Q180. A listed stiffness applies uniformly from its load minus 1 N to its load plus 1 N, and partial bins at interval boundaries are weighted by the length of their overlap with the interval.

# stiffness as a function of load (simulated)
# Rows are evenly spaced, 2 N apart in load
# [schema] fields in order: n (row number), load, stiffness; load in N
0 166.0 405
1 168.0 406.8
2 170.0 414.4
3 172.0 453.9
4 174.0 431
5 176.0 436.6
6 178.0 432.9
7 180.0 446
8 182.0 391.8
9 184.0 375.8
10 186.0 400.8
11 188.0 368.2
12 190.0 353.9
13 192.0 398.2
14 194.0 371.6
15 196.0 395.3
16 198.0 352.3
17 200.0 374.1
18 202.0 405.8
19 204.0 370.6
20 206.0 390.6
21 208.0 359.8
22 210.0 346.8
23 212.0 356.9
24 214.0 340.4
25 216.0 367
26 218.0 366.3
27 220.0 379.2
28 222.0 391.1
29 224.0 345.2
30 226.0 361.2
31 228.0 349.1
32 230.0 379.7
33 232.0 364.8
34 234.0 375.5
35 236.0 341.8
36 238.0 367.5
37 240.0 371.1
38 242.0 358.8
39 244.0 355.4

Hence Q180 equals 446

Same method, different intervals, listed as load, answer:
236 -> 341.8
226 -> 361.2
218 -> 366.3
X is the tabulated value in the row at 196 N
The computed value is 395.3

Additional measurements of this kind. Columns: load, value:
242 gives 358.8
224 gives 345.2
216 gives 367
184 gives 375.8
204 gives 370.6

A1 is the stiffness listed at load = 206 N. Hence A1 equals 390.6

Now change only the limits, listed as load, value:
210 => 346.8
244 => 355.4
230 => 379.7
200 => 374.1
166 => 405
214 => 340.4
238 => 367.5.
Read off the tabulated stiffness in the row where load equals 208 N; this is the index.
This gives 359.8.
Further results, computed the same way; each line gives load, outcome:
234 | 375.5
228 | 349.1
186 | 400.8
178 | 432.9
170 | 414.4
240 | 371.1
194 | 371.6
